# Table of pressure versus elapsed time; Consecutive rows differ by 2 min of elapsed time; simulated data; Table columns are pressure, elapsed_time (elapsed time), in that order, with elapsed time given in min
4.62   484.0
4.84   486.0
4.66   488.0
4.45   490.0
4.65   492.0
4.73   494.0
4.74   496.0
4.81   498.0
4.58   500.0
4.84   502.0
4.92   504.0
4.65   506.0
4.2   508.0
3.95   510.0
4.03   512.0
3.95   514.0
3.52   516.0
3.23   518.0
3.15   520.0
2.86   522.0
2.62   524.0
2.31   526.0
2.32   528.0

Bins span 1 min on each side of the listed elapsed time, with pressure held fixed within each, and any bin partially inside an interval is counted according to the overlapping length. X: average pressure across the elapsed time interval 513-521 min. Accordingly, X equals 3.46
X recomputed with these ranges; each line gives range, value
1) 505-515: 4.16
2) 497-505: 4.79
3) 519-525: 2.88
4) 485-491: 4.65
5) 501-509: 4.65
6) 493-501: 4.71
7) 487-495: 4.62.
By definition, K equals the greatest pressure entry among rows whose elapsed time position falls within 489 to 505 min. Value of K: 4.92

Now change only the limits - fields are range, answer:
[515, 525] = 3.52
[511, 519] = 4.03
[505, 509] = 4.65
